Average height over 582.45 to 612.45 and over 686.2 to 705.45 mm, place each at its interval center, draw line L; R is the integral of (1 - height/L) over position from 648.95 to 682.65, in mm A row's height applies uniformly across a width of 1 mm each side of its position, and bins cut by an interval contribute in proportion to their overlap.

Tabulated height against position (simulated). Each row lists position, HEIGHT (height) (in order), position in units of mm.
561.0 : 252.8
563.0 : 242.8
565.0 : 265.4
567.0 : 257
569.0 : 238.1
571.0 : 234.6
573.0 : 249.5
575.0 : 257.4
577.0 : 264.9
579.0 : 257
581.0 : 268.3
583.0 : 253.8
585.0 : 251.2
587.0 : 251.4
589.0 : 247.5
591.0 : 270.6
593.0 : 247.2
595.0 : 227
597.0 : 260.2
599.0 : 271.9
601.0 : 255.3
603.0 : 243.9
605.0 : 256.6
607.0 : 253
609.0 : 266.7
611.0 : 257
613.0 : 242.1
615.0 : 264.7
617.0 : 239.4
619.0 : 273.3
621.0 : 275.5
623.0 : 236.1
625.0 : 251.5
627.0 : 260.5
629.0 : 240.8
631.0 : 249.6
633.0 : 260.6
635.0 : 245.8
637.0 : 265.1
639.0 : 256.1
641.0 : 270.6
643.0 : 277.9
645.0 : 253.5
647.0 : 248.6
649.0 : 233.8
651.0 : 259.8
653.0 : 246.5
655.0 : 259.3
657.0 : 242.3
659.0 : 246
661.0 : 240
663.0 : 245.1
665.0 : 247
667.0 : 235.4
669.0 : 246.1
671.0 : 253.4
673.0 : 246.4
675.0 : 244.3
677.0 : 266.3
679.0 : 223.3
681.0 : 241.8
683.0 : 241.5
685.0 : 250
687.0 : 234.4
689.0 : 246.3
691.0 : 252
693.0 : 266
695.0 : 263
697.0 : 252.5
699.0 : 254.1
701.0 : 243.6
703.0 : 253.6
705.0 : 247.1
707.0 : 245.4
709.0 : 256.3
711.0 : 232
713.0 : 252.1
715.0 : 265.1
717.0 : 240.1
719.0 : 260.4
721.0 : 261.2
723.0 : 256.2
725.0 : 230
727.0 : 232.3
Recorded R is 0.9 mm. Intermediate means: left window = 254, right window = 252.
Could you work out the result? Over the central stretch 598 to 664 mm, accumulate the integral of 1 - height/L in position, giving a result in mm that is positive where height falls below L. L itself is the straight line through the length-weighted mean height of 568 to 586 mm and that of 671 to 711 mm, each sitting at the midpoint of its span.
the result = -0.9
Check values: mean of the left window 253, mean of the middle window 254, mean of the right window 249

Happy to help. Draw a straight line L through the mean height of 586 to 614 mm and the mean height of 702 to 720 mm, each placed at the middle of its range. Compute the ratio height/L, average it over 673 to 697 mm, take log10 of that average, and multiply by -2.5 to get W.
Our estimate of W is 0.01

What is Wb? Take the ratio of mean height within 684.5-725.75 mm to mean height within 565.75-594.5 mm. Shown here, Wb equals 0.99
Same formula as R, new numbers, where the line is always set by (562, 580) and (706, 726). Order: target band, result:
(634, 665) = -0.21 mm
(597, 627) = -0.62 mm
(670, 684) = 0.29 mm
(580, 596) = -0.03 mm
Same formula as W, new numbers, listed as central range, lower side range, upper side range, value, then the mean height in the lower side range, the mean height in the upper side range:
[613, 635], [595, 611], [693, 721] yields 0.01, 256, 252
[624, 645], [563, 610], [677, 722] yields -0.02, 254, 250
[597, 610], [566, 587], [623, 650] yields -0.02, 253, 254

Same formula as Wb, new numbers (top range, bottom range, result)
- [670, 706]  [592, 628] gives 0.98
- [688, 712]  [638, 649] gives 0.97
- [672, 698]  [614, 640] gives 0.97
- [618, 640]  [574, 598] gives 1.00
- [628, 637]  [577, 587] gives 0.97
